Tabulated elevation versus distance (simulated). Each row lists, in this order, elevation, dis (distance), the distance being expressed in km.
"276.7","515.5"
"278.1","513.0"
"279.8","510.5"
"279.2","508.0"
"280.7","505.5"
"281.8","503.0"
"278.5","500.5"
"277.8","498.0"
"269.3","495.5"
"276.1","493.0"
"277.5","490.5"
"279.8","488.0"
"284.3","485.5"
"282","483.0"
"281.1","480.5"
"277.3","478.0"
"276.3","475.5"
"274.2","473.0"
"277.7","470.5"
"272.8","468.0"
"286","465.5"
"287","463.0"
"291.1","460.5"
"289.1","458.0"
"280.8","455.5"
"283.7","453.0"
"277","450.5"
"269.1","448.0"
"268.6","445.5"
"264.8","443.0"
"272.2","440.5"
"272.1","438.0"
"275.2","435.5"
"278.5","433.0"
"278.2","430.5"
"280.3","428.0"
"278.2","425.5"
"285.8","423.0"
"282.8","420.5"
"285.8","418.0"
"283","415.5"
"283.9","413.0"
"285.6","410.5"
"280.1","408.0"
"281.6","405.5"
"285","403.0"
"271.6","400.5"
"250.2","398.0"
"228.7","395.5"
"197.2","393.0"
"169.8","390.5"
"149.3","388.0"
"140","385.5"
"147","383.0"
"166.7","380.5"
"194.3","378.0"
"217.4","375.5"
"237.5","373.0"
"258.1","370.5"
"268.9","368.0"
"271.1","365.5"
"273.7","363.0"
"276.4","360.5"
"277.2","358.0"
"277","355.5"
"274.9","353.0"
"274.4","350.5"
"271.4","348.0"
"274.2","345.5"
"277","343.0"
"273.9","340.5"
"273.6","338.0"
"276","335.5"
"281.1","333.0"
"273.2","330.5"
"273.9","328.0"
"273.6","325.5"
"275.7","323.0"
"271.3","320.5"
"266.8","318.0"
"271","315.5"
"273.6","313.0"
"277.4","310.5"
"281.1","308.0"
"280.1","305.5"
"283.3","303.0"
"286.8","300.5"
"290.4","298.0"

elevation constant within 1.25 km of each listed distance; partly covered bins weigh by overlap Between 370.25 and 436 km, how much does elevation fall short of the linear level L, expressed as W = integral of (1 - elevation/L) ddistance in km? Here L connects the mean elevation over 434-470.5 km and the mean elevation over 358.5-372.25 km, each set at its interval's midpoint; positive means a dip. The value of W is 7.3 km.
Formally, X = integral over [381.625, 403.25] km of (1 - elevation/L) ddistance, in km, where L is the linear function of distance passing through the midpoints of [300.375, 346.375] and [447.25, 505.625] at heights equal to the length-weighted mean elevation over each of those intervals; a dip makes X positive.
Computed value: 6.01 km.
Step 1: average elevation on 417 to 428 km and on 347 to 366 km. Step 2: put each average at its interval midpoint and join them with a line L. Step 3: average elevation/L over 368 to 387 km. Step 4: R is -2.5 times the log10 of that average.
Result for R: 0.361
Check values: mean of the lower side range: 275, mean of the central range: 199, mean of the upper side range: 283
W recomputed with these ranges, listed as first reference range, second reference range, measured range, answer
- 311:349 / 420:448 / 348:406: 8.5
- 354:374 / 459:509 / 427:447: 0.1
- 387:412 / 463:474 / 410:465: -3.8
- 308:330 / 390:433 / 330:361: -0.4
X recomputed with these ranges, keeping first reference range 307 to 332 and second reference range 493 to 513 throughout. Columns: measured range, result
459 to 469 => -0.27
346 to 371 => 0.17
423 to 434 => -0.13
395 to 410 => 0.36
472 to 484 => -0.03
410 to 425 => -0.44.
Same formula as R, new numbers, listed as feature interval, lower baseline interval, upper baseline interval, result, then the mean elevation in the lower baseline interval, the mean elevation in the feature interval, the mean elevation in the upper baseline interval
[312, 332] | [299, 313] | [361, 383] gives -0.013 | 281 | 272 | 232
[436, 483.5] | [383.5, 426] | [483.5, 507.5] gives -0.047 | 247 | 278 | 279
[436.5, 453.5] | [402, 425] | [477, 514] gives 0.038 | 284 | 272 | 279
